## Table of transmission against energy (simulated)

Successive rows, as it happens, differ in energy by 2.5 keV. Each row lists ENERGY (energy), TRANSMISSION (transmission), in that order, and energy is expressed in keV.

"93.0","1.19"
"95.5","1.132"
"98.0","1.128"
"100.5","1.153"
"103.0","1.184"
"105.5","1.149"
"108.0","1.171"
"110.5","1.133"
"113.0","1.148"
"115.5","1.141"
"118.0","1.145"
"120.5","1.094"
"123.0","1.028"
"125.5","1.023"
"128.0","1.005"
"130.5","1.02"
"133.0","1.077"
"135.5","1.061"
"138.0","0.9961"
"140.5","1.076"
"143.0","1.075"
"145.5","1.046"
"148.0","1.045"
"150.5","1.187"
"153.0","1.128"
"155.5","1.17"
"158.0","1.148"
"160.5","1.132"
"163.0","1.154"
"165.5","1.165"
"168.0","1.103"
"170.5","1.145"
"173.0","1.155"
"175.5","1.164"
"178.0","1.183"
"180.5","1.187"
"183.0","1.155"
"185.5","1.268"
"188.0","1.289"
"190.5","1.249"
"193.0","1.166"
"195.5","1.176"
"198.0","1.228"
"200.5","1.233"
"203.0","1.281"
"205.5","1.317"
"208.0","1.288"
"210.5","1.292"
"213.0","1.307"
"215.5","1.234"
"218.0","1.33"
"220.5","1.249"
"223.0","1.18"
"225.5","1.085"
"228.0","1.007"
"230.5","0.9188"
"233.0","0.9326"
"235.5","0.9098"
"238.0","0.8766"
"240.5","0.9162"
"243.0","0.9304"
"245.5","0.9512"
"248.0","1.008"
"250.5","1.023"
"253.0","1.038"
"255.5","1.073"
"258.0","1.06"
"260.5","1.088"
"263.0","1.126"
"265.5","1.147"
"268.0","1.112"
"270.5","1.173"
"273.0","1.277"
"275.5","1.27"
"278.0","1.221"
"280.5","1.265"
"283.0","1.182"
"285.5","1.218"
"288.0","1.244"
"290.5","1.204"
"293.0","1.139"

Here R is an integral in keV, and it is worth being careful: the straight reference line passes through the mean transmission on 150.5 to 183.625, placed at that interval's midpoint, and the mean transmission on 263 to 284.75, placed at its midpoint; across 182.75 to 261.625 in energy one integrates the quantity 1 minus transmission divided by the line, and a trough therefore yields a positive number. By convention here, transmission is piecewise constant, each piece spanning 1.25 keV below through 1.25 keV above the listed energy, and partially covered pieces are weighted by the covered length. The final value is 3.4 keV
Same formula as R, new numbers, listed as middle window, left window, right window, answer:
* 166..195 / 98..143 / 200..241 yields -1.66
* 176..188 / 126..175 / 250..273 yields -1.14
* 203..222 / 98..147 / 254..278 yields -2.66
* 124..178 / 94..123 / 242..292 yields 1.73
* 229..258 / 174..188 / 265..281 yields 5.77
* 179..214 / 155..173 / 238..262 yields -4.93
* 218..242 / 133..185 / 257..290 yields 2.83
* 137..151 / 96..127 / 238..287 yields 0.67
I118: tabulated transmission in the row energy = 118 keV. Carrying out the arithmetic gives 1.145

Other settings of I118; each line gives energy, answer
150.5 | 1.187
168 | 1.103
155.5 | 1.17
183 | 1.155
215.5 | 1.234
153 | 1.128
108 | 1.171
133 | 1.077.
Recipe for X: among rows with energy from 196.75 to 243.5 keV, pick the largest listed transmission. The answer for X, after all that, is 1.33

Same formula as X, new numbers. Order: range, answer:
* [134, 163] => 1.187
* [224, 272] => 1.173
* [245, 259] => 1.073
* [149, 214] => 1.317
